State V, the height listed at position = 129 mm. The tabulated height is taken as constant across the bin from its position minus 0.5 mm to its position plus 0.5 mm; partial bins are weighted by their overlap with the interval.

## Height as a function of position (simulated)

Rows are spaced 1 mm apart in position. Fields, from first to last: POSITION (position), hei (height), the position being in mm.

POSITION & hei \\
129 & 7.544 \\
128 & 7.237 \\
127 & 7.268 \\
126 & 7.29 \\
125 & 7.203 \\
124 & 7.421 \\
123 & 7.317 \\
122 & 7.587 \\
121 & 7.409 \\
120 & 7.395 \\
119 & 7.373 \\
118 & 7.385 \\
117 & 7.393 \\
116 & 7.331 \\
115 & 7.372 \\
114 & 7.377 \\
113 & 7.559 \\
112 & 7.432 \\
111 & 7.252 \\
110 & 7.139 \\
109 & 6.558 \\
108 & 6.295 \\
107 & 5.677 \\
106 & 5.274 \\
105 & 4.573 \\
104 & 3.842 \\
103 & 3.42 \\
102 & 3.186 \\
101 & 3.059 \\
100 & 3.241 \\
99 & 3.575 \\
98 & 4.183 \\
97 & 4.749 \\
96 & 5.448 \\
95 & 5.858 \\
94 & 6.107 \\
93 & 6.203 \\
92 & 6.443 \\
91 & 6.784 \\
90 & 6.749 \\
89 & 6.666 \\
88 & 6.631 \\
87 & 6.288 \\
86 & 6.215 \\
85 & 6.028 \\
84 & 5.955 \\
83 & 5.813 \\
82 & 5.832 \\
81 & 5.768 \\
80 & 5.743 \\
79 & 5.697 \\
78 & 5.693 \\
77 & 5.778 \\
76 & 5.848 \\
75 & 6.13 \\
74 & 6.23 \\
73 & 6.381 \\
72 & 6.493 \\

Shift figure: 7.544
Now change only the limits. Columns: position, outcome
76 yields 5.848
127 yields 7.268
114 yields 7.377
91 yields 6.784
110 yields 7.139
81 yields 5.768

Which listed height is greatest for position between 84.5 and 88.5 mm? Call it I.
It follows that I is 6.631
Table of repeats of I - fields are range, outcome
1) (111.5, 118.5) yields 7.559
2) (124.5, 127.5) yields 7.29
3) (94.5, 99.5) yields 5.858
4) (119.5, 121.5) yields 7.409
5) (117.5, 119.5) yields 7.385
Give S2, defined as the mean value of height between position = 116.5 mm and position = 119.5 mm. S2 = 7.38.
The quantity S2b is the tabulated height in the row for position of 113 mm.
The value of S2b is 7.559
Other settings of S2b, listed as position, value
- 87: 6.288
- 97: 4.749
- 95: 5.858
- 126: 7.29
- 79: 5.697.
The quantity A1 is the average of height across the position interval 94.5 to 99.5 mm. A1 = 4.76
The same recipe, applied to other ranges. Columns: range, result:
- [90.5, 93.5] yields 6.48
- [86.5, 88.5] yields 6.46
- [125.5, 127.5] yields 7.28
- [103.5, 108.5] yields 5.13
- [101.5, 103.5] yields 3.3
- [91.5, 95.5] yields 6.15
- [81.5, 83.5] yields 5.82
